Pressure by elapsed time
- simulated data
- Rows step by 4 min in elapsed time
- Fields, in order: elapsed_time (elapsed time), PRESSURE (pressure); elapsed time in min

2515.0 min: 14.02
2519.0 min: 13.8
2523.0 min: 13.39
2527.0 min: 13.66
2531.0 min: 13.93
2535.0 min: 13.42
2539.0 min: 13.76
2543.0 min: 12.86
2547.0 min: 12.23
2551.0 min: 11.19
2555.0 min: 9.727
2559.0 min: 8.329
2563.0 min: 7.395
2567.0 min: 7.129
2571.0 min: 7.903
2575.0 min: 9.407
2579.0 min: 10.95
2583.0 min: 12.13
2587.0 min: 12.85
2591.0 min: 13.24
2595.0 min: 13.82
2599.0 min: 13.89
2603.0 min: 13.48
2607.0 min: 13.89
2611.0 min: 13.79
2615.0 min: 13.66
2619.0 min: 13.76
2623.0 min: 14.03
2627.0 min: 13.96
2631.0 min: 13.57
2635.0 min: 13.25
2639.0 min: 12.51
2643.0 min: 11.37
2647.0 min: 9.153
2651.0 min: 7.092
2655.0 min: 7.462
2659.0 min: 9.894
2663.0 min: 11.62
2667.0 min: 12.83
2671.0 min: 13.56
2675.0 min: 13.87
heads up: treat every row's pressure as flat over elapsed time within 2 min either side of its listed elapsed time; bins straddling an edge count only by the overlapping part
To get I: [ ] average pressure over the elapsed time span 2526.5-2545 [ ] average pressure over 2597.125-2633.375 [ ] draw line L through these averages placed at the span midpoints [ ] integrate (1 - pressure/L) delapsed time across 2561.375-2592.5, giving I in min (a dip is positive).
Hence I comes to 8.1 min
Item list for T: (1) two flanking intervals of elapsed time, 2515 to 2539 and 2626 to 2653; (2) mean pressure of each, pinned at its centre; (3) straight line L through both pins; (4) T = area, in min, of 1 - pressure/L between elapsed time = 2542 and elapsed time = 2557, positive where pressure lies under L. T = 2.1 min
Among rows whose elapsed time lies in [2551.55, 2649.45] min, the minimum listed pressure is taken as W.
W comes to 7.129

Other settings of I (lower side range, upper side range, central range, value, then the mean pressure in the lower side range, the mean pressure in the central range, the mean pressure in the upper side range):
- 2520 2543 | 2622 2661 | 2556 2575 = 7.2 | 13.6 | 7.98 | 11.2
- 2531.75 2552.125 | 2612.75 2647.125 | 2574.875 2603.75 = 0.7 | 12.8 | 12.6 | 13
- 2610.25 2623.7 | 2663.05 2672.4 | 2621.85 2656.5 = 5.3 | 13.8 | 11.4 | 12.8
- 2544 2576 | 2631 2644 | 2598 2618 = -4.2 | 9.27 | 13.7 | 12.6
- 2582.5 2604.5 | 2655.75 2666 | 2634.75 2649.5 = 0.2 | 13.3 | 11.2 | 10.6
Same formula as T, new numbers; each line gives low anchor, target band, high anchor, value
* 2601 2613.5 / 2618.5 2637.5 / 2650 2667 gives -2.6 min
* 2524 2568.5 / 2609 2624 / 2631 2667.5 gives -4.0 min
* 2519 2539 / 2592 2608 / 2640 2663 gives -3.7 min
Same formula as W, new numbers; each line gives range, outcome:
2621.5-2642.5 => 12.51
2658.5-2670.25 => 9.894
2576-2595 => 10.95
